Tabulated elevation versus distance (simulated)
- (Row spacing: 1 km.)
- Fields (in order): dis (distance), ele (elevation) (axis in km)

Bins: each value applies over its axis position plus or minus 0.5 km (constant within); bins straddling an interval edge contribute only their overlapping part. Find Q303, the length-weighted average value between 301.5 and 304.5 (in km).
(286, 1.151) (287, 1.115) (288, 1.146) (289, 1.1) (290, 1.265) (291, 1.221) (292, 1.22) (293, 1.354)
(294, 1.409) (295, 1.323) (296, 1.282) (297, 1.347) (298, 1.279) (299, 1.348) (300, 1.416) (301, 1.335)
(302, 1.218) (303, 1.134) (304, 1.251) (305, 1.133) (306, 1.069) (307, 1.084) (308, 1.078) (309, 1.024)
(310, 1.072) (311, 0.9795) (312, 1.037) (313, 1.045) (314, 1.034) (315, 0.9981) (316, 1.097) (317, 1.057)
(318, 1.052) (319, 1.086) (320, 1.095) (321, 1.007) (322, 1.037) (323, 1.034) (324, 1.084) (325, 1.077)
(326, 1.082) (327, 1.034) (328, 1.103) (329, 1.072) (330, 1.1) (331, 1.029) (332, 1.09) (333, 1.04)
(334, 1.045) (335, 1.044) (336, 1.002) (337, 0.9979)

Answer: 1.2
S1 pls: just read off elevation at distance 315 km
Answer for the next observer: 0.9981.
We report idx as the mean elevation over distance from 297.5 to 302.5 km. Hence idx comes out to 1.32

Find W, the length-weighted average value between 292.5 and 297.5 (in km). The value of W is 1.34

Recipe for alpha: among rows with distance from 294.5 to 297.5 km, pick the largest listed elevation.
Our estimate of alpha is 1.347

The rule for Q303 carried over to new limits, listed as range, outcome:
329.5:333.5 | 1.06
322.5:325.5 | 1.07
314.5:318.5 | 1.05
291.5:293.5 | 1.29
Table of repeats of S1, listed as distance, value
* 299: 1.348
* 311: 0.9795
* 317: 1.057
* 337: 0.9979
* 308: 1.078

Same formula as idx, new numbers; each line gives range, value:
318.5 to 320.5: 1.09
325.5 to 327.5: 1.06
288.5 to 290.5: 1.18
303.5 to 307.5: 1.13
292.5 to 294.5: 1.38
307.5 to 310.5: 1.06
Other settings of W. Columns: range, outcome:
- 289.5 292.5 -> 1.24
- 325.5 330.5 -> 1.08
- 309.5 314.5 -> 1.03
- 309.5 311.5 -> 1.03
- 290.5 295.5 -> 1.31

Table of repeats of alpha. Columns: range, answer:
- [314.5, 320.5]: 1.097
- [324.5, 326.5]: 1.082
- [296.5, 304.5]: 1.416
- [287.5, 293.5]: 1.354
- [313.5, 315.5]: 1.034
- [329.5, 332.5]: 1.1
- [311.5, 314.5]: 1.045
